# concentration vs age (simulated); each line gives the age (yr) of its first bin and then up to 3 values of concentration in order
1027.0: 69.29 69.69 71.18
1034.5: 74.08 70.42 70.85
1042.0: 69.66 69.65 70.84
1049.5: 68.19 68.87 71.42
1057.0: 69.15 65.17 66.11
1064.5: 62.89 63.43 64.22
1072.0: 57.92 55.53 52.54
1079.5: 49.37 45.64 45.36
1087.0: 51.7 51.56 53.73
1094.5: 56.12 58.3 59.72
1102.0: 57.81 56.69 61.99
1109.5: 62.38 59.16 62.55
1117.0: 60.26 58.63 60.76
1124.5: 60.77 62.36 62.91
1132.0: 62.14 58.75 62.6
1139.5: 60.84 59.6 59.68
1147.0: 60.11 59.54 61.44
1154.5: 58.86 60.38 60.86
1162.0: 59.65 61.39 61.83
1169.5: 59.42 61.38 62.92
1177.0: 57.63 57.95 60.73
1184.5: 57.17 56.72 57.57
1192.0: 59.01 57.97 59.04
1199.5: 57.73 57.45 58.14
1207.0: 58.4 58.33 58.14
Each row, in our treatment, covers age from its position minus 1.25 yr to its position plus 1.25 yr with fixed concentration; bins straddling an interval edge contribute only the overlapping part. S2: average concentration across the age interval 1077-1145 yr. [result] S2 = 57.7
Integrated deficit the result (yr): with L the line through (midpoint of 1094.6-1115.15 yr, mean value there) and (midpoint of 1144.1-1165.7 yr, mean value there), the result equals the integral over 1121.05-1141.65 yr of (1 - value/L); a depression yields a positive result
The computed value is -0.49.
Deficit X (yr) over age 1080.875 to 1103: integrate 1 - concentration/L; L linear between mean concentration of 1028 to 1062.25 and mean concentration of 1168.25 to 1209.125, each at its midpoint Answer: 4.28 yr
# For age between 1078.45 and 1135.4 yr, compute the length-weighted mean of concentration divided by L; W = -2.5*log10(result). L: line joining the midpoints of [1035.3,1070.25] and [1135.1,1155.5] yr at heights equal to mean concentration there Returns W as 0.11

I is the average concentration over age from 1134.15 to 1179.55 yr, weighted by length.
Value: 60.3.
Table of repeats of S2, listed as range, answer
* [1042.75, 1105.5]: 59.8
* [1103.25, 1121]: 60.2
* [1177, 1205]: 58.1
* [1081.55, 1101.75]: 53.3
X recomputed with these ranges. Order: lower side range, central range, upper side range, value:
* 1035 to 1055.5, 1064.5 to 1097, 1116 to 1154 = 5.9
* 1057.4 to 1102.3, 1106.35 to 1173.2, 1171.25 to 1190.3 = -3.1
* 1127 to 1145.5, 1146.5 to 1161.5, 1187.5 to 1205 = 0.0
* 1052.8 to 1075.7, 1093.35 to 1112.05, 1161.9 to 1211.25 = 1.0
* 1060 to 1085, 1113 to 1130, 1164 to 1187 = -0.8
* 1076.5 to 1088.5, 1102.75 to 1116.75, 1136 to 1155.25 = -1.7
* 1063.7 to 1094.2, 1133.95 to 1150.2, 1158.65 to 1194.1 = -0.7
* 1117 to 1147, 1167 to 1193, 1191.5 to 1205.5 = -0.1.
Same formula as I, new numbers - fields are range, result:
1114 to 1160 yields 60.7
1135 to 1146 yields 60.5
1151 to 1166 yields 60.4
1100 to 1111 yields 59.7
